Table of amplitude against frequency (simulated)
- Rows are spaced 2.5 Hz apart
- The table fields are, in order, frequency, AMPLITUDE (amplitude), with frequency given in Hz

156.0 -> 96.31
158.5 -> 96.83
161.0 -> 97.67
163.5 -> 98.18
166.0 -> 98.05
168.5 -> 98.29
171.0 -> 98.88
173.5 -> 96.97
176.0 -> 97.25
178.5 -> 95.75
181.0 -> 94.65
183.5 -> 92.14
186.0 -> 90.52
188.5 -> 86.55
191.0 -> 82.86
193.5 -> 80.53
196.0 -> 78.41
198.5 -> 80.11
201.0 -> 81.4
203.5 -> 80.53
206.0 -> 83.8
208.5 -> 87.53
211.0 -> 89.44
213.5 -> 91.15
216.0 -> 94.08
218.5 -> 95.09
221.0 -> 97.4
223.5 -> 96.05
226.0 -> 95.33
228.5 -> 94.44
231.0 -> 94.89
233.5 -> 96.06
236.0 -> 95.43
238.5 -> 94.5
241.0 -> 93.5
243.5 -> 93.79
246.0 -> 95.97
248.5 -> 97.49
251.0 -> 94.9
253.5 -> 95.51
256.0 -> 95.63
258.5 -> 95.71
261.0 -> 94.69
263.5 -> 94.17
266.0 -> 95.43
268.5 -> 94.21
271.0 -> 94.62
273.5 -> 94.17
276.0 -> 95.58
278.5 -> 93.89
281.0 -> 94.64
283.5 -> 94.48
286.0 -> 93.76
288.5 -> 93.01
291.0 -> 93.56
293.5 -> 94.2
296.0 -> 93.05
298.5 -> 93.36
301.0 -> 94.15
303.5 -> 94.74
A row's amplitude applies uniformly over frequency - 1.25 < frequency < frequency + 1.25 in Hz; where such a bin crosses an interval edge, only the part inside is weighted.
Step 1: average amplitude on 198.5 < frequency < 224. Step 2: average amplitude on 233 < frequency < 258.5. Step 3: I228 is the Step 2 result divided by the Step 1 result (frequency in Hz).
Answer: 1.07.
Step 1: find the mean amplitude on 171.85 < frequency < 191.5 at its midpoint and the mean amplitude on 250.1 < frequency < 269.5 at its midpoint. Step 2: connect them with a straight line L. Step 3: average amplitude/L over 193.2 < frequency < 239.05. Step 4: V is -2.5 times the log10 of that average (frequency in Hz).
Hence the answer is 0.045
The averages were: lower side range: 92.6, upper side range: 95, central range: 89.9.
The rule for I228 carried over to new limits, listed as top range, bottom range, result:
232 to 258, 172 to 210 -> 1.09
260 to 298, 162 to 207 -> 1.05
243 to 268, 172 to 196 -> 1.06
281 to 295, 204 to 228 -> 1.02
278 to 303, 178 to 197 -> 1.07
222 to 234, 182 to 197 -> 1.12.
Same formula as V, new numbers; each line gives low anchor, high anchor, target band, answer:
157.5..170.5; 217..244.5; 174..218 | 0.10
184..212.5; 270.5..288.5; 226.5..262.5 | -0.06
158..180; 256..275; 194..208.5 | 0.19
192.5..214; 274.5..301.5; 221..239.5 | -0.10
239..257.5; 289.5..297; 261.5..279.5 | 0.00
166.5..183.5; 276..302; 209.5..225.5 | 0.02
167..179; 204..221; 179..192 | 0.06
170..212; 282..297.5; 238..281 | -0.03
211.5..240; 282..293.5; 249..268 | -0.01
